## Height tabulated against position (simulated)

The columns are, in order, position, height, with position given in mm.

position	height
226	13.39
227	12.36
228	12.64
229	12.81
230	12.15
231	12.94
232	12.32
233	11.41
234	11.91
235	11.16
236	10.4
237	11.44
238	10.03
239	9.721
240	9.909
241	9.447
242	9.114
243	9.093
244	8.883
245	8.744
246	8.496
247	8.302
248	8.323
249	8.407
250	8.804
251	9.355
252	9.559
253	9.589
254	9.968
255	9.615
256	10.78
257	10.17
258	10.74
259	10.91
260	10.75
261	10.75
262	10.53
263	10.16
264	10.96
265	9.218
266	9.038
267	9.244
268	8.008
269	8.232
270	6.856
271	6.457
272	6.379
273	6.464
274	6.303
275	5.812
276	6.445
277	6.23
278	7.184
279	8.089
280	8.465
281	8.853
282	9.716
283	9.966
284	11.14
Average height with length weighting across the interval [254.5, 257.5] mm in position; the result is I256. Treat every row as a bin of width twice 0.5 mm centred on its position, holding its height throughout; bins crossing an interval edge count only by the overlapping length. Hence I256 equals 10.2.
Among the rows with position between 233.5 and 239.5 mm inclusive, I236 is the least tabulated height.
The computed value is 9.721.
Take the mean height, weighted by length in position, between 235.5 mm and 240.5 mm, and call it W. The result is 10.3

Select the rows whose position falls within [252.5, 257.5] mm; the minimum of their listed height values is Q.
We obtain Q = 9.589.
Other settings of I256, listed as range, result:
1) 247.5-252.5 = 8.89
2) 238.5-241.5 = 9.69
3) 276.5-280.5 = 7.49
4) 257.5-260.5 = 10.8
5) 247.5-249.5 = 8.37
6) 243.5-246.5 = 8.71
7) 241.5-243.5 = 9.1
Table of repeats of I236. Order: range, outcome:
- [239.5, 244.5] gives 8.883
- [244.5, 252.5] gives 8.302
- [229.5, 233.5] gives 11.41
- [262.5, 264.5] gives 10.16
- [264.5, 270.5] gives 6.856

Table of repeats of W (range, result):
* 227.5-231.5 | 12.6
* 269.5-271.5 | 6.66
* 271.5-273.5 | 6.42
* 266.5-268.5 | 8.63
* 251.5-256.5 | 9.9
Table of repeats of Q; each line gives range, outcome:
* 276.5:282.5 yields 6.23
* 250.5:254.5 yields 9.355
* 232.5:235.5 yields 11.16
